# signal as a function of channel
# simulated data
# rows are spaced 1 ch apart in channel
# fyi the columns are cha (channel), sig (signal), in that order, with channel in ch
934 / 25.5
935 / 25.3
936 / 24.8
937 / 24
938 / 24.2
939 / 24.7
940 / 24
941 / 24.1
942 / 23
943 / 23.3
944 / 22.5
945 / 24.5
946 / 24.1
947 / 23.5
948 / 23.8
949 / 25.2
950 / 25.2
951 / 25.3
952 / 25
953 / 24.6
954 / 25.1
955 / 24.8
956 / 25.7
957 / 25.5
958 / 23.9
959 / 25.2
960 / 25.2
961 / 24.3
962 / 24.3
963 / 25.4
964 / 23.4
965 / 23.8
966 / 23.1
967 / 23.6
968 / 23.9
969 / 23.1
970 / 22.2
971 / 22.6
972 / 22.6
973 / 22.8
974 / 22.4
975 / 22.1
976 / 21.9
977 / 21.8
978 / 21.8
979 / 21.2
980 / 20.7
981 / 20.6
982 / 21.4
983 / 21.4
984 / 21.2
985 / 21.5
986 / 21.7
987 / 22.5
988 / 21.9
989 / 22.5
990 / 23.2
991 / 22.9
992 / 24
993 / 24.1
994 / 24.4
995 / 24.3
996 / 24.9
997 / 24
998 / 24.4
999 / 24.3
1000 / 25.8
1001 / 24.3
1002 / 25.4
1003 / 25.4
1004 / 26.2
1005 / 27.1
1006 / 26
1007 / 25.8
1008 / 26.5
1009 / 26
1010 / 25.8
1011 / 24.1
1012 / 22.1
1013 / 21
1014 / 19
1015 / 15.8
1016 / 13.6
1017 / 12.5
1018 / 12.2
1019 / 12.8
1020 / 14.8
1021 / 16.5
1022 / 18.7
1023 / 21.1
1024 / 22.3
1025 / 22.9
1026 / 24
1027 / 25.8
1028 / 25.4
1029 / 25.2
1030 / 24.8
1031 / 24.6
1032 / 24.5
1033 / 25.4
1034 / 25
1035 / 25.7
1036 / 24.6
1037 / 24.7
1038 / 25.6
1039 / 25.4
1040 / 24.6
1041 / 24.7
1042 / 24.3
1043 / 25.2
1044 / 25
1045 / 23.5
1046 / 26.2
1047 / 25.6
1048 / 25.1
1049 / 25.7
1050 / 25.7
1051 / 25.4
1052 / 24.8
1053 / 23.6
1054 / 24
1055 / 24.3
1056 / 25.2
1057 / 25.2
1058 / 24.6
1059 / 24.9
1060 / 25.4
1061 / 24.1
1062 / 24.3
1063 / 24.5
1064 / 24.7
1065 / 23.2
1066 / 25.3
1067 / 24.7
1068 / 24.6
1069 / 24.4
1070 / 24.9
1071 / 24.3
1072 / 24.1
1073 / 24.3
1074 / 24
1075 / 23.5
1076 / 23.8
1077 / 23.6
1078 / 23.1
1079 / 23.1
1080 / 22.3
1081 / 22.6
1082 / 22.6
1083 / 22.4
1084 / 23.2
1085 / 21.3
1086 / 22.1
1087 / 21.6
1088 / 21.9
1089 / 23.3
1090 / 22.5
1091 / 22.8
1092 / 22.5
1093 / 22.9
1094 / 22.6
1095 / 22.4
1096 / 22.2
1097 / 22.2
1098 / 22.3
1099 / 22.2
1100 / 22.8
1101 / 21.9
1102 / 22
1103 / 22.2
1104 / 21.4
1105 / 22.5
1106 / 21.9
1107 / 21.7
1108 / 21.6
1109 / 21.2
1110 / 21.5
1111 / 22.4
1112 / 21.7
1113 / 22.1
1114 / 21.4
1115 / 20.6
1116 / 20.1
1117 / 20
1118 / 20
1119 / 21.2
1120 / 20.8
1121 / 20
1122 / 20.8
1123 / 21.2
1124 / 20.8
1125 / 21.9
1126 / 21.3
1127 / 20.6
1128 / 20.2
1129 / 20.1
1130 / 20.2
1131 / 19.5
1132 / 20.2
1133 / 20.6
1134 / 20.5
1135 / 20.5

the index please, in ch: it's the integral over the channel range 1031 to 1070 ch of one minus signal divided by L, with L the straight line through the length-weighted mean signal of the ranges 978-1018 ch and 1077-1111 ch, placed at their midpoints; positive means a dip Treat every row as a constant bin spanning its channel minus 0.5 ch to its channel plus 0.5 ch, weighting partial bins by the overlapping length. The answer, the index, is -4.1 ch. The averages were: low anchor 22.7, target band 24.8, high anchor 22.3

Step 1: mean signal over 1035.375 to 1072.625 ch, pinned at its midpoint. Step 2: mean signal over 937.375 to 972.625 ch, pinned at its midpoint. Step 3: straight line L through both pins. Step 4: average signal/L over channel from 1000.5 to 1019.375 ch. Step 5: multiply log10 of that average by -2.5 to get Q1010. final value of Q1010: 0.13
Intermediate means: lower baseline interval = 24.1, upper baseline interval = 24.8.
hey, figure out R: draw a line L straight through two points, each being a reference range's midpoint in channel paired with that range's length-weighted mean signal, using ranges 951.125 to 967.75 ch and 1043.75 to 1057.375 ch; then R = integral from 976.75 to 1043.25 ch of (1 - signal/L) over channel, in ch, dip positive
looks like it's 5.5 ch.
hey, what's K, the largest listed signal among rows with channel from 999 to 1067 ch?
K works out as 27.1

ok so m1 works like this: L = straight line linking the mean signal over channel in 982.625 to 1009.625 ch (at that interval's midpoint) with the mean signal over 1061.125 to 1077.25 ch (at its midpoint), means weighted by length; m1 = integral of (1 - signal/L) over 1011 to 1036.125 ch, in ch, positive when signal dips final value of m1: 3.51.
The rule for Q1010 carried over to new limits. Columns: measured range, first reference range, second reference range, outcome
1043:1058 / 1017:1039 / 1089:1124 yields -0.14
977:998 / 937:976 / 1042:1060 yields 0.08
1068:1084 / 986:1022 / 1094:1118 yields -0.08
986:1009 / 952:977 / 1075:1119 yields -0.05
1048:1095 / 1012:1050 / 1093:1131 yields -0.09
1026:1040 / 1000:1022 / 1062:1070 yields -0.12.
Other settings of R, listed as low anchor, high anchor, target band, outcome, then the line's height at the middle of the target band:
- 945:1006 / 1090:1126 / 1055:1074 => -1.92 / 22.3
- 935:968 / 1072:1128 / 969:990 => 1.77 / 23.9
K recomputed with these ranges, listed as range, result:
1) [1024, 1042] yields 25.8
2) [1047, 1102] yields 25.7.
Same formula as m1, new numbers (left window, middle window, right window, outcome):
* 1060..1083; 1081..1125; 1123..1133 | 0.5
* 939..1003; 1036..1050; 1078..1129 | -1.5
